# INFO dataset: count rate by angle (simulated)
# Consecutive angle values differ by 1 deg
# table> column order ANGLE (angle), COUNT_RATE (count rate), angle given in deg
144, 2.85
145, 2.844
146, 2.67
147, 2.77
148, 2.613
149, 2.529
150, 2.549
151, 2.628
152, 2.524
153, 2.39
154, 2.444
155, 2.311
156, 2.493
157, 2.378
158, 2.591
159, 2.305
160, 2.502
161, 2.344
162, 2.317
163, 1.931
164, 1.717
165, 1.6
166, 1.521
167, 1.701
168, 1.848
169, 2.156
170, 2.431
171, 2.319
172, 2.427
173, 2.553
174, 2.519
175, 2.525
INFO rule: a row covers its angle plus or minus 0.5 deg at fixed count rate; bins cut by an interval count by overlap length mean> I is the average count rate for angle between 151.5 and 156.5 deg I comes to 2.43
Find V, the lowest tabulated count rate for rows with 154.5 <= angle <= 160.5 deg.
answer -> 2.305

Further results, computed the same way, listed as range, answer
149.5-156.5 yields 2.311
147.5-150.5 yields 2.529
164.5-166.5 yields 1.521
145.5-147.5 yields 2.67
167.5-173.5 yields 1.848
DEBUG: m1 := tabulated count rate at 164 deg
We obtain 1.717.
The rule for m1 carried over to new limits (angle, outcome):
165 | 1.6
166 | 1.521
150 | 2.549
